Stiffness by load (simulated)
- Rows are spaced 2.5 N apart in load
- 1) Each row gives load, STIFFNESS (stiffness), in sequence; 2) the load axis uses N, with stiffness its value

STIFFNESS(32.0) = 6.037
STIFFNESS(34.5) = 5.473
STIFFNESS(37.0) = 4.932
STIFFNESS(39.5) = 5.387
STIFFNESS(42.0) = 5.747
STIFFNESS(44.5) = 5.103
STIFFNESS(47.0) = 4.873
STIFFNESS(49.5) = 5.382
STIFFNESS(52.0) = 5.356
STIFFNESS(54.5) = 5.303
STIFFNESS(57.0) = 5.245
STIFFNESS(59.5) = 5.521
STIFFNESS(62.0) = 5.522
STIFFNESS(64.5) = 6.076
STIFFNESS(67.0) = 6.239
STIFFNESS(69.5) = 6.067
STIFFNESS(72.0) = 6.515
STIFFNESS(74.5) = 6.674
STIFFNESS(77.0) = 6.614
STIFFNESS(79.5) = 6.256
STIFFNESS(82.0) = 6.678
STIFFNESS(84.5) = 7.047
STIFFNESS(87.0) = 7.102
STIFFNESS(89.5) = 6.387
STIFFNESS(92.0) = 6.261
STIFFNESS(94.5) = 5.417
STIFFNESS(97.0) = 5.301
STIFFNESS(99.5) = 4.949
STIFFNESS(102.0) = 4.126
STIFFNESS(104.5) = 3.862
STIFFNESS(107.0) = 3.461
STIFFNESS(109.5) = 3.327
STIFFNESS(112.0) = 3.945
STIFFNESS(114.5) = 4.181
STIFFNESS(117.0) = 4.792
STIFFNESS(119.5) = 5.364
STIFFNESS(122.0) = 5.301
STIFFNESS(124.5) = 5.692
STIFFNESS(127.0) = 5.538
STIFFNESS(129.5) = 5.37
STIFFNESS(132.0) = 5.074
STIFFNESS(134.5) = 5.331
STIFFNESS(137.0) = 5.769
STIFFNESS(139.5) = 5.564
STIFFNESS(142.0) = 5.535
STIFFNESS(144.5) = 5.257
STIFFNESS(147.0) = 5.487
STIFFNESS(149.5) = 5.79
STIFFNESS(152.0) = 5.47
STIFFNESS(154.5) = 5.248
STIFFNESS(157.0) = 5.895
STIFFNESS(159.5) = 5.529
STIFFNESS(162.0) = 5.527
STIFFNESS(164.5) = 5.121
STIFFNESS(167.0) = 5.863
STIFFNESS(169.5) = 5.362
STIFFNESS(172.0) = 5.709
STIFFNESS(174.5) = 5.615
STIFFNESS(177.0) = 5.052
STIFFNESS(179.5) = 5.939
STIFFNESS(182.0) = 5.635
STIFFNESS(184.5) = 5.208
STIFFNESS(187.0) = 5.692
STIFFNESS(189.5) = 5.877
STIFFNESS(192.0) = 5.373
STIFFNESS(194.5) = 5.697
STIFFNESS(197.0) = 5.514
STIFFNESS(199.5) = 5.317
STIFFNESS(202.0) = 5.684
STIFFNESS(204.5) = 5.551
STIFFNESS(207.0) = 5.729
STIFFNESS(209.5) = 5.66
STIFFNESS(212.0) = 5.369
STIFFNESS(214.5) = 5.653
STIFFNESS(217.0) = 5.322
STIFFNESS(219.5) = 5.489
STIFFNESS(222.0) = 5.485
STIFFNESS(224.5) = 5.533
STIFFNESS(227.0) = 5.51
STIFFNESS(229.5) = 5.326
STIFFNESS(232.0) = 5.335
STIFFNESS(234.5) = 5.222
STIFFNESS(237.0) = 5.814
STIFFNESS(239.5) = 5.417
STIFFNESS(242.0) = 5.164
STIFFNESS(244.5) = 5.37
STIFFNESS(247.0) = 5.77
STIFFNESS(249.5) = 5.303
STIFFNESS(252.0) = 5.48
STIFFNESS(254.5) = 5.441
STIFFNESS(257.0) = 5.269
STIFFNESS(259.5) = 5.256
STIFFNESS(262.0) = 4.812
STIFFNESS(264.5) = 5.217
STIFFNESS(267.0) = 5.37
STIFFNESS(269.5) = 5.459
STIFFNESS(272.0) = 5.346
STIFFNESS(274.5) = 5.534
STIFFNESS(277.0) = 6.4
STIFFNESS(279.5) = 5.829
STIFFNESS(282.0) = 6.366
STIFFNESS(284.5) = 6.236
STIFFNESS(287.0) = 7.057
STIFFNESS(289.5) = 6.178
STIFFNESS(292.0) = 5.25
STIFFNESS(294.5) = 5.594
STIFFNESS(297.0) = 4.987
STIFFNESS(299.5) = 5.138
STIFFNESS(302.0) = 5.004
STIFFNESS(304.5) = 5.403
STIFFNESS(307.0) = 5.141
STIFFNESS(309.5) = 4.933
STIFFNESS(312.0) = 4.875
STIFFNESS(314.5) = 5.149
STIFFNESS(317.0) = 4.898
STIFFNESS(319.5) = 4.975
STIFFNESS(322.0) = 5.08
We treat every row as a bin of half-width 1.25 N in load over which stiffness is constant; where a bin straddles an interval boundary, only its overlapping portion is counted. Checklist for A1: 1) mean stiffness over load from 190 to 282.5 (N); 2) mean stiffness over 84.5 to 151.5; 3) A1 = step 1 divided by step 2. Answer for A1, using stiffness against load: 1.1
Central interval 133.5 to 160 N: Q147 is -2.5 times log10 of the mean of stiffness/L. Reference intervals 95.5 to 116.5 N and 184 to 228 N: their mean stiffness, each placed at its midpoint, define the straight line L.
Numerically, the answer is -0.17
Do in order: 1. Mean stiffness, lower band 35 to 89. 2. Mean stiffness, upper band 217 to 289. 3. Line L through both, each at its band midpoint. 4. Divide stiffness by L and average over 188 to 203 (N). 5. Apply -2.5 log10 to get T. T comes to 0.02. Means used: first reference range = 5.89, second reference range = 5.57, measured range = 5.58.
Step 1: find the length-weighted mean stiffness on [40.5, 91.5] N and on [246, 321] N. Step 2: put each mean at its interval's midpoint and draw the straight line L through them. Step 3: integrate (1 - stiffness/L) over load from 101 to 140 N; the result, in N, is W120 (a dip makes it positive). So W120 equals 7.1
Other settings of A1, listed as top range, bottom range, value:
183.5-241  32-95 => 0.93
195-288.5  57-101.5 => 0.91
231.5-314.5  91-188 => 1.05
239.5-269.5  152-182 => 0.96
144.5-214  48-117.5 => 1.01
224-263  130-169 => 0.98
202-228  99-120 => 1.33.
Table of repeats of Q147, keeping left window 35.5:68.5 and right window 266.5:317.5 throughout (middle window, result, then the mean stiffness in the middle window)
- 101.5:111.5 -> 0.43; 3.68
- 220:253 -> 0.02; 5.44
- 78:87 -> -0.23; 6.72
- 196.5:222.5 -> 0.00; 5.53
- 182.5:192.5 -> -0.01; 5.56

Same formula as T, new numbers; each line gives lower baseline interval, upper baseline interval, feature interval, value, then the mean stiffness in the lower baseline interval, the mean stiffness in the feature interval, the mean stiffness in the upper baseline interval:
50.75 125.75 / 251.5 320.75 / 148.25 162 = -0.02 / 5.49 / 5.58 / 5.45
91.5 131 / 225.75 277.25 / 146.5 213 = -0.10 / 4.78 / 5.55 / 5.4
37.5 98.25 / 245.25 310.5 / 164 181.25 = 0.03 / 5.91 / 5.54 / 5.53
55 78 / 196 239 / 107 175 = 0.10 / 6.02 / 5.25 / 5.5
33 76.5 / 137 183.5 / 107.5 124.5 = 0.23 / 5.63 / 4.53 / 5.54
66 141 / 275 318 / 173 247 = 0.00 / 5.47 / 5.51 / 5.56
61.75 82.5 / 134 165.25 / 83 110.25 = 0.16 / 6.32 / 5.25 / 5.51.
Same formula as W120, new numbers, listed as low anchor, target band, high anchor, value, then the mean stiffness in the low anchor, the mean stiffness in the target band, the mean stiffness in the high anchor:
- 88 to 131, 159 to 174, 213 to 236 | -1.02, 4.91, 5.52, 5.43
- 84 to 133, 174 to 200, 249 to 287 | -0.94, 5.1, 5.54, 5.61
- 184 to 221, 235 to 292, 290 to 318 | -3.42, 5.55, 5.63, 5.15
